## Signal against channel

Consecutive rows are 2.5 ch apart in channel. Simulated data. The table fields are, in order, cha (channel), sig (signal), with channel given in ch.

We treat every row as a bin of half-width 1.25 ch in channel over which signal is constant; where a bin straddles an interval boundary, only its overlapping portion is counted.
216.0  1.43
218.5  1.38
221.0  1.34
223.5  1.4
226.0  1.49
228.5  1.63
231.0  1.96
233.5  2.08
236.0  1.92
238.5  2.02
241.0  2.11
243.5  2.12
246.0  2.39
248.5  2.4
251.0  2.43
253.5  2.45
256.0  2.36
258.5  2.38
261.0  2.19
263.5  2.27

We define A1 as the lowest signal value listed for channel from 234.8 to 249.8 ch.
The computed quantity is 1.92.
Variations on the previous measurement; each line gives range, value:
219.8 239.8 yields 1.34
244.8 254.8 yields 2.39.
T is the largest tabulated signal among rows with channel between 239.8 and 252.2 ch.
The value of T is 2.43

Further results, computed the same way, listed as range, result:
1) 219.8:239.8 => 2.08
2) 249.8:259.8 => 2.45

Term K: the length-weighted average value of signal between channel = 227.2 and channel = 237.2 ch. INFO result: 1.9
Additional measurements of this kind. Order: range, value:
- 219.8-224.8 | 1.37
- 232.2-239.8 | 2.01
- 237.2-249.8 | 2.21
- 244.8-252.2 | 2.41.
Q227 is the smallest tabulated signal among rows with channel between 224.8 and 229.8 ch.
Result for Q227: 1.49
